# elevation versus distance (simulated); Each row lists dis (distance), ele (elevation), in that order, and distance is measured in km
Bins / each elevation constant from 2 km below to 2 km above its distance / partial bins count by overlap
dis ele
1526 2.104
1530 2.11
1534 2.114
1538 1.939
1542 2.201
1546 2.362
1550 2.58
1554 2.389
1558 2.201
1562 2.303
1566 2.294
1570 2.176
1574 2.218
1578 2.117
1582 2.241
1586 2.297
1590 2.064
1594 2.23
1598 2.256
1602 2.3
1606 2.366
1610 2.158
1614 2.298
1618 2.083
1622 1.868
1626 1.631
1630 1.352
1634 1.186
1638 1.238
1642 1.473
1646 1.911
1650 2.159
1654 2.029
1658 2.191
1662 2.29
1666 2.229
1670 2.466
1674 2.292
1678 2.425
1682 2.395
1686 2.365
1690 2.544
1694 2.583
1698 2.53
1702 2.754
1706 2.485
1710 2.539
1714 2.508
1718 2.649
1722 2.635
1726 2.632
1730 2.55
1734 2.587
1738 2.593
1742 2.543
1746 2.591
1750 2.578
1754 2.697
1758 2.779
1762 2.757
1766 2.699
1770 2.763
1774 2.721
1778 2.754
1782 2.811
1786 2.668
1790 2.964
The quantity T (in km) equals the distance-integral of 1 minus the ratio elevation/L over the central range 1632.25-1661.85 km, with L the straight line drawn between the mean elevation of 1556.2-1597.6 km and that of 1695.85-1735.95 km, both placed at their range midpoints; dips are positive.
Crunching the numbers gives 7.7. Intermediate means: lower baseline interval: 2.22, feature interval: 1.78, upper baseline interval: 2.59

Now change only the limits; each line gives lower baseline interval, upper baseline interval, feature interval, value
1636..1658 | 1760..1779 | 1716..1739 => -1.8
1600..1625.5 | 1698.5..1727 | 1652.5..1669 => 1.1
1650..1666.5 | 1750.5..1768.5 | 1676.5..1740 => -2.7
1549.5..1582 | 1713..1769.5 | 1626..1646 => 8.4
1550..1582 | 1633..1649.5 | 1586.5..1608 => -3.2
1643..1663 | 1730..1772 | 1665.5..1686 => -1.5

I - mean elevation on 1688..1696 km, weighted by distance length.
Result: 2.56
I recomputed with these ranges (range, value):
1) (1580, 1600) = 2.22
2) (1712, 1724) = 2.6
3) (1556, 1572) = 2.24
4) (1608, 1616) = 2.23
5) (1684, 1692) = 2.45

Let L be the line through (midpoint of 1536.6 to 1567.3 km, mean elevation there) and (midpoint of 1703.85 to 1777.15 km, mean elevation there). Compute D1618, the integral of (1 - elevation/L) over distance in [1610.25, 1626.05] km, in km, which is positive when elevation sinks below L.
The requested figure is 2.47 km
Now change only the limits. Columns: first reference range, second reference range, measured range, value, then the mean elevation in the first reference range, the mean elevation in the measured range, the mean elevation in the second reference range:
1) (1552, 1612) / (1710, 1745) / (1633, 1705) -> 7.80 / 2.24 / 2.19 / 2.58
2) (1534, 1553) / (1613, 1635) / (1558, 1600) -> -3.98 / 2.26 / 2.22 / 1.74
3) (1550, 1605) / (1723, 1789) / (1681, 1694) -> 0.27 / 2.25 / 2.46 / 2.67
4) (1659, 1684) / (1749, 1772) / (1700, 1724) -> -0.78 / 2.34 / 2.6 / 2.72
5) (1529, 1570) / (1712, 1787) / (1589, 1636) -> 7.77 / 2.25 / 1.98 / 2.66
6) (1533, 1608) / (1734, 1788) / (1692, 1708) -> -0.27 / 2.25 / 2.59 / 2.69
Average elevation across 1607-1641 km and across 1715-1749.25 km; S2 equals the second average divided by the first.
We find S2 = 1.49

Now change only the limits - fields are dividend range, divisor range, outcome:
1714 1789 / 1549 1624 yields 1.20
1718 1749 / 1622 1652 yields 1.64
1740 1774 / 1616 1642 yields 1.72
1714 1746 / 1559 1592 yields 1.17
